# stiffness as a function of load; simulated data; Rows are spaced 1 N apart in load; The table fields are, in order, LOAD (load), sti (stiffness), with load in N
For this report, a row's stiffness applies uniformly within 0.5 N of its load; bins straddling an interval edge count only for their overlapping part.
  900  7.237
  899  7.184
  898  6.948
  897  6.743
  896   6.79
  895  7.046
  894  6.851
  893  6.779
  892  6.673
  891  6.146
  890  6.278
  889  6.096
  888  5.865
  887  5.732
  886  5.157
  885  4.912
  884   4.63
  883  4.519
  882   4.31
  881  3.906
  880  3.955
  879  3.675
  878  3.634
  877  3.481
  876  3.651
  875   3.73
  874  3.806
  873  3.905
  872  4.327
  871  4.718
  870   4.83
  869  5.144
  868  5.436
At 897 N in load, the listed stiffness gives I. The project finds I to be 6.743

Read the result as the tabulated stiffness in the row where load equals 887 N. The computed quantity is 5.732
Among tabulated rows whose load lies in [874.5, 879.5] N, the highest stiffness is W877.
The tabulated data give 3.73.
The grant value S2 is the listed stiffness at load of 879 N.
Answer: 3.675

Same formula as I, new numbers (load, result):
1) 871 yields 4.718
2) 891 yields 6.146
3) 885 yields 4.912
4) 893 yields 6.779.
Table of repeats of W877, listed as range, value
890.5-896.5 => 7.046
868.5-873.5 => 5.144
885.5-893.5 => 6.779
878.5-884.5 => 4.63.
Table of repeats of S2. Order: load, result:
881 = 3.906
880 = 3.955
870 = 4.83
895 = 7.046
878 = 3.634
